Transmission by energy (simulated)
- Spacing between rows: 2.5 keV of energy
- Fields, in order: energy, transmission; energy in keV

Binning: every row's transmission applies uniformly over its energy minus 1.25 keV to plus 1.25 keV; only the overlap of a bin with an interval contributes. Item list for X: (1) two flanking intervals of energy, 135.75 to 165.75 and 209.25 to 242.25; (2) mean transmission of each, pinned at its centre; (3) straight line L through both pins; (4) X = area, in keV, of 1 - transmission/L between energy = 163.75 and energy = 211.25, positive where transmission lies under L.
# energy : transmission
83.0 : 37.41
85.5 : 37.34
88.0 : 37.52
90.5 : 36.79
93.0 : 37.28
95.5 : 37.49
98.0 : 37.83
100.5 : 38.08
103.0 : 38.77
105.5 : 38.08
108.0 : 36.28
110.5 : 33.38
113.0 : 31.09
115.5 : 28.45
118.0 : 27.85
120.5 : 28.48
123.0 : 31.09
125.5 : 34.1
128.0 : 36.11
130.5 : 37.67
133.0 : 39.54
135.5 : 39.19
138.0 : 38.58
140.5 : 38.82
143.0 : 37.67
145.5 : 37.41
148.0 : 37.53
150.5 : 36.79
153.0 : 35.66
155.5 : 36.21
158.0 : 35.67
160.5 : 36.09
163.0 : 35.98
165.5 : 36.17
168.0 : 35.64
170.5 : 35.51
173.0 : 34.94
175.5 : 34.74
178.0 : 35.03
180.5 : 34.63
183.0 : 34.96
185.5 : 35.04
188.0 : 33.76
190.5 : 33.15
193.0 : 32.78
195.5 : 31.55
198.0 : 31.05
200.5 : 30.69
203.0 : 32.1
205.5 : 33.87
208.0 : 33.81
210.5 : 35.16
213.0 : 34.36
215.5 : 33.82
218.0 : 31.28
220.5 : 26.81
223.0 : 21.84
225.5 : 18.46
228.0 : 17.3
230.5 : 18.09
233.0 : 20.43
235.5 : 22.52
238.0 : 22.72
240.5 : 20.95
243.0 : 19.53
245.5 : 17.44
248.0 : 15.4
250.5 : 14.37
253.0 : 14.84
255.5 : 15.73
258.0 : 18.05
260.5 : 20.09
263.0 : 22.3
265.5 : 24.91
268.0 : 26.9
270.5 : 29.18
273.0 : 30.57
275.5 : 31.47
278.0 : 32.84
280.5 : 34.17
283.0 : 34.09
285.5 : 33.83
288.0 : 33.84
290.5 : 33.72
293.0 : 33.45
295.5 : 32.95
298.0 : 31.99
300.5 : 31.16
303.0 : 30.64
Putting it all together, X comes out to -4.6 keV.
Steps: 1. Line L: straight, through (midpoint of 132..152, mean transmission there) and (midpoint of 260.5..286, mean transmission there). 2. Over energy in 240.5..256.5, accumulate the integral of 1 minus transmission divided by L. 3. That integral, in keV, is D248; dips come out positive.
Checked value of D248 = 7.5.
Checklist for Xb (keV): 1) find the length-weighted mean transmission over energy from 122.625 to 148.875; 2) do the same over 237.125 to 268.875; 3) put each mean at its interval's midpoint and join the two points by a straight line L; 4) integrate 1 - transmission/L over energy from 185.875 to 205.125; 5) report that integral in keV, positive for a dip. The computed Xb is -2.90 keV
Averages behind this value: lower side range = 37.3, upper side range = 19.4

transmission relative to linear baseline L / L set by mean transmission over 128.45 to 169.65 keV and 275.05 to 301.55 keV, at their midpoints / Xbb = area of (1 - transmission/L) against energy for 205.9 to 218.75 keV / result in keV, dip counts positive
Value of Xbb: 0.6 keV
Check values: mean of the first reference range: 37.1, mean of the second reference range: 33.1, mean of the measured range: 33.8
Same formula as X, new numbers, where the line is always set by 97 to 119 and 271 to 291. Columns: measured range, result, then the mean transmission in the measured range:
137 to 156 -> -1.8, 37.4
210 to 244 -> 9.2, 24.3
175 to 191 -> -0.4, 34.5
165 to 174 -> -0.4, 35.5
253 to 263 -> 4.5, 18.1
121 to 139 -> -1.0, 36.2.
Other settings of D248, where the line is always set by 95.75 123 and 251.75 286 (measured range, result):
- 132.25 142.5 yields -2.0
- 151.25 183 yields -4.5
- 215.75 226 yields 0.9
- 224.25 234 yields 3.3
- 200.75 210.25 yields -1.3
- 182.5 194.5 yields -1.5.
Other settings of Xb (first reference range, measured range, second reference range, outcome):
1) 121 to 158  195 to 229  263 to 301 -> 4.5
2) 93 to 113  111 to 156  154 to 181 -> 1.3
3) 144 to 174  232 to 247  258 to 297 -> 5.4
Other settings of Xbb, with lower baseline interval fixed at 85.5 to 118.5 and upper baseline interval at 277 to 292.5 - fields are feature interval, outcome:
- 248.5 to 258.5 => 5.43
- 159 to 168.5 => -0.29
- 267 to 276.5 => 1.21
